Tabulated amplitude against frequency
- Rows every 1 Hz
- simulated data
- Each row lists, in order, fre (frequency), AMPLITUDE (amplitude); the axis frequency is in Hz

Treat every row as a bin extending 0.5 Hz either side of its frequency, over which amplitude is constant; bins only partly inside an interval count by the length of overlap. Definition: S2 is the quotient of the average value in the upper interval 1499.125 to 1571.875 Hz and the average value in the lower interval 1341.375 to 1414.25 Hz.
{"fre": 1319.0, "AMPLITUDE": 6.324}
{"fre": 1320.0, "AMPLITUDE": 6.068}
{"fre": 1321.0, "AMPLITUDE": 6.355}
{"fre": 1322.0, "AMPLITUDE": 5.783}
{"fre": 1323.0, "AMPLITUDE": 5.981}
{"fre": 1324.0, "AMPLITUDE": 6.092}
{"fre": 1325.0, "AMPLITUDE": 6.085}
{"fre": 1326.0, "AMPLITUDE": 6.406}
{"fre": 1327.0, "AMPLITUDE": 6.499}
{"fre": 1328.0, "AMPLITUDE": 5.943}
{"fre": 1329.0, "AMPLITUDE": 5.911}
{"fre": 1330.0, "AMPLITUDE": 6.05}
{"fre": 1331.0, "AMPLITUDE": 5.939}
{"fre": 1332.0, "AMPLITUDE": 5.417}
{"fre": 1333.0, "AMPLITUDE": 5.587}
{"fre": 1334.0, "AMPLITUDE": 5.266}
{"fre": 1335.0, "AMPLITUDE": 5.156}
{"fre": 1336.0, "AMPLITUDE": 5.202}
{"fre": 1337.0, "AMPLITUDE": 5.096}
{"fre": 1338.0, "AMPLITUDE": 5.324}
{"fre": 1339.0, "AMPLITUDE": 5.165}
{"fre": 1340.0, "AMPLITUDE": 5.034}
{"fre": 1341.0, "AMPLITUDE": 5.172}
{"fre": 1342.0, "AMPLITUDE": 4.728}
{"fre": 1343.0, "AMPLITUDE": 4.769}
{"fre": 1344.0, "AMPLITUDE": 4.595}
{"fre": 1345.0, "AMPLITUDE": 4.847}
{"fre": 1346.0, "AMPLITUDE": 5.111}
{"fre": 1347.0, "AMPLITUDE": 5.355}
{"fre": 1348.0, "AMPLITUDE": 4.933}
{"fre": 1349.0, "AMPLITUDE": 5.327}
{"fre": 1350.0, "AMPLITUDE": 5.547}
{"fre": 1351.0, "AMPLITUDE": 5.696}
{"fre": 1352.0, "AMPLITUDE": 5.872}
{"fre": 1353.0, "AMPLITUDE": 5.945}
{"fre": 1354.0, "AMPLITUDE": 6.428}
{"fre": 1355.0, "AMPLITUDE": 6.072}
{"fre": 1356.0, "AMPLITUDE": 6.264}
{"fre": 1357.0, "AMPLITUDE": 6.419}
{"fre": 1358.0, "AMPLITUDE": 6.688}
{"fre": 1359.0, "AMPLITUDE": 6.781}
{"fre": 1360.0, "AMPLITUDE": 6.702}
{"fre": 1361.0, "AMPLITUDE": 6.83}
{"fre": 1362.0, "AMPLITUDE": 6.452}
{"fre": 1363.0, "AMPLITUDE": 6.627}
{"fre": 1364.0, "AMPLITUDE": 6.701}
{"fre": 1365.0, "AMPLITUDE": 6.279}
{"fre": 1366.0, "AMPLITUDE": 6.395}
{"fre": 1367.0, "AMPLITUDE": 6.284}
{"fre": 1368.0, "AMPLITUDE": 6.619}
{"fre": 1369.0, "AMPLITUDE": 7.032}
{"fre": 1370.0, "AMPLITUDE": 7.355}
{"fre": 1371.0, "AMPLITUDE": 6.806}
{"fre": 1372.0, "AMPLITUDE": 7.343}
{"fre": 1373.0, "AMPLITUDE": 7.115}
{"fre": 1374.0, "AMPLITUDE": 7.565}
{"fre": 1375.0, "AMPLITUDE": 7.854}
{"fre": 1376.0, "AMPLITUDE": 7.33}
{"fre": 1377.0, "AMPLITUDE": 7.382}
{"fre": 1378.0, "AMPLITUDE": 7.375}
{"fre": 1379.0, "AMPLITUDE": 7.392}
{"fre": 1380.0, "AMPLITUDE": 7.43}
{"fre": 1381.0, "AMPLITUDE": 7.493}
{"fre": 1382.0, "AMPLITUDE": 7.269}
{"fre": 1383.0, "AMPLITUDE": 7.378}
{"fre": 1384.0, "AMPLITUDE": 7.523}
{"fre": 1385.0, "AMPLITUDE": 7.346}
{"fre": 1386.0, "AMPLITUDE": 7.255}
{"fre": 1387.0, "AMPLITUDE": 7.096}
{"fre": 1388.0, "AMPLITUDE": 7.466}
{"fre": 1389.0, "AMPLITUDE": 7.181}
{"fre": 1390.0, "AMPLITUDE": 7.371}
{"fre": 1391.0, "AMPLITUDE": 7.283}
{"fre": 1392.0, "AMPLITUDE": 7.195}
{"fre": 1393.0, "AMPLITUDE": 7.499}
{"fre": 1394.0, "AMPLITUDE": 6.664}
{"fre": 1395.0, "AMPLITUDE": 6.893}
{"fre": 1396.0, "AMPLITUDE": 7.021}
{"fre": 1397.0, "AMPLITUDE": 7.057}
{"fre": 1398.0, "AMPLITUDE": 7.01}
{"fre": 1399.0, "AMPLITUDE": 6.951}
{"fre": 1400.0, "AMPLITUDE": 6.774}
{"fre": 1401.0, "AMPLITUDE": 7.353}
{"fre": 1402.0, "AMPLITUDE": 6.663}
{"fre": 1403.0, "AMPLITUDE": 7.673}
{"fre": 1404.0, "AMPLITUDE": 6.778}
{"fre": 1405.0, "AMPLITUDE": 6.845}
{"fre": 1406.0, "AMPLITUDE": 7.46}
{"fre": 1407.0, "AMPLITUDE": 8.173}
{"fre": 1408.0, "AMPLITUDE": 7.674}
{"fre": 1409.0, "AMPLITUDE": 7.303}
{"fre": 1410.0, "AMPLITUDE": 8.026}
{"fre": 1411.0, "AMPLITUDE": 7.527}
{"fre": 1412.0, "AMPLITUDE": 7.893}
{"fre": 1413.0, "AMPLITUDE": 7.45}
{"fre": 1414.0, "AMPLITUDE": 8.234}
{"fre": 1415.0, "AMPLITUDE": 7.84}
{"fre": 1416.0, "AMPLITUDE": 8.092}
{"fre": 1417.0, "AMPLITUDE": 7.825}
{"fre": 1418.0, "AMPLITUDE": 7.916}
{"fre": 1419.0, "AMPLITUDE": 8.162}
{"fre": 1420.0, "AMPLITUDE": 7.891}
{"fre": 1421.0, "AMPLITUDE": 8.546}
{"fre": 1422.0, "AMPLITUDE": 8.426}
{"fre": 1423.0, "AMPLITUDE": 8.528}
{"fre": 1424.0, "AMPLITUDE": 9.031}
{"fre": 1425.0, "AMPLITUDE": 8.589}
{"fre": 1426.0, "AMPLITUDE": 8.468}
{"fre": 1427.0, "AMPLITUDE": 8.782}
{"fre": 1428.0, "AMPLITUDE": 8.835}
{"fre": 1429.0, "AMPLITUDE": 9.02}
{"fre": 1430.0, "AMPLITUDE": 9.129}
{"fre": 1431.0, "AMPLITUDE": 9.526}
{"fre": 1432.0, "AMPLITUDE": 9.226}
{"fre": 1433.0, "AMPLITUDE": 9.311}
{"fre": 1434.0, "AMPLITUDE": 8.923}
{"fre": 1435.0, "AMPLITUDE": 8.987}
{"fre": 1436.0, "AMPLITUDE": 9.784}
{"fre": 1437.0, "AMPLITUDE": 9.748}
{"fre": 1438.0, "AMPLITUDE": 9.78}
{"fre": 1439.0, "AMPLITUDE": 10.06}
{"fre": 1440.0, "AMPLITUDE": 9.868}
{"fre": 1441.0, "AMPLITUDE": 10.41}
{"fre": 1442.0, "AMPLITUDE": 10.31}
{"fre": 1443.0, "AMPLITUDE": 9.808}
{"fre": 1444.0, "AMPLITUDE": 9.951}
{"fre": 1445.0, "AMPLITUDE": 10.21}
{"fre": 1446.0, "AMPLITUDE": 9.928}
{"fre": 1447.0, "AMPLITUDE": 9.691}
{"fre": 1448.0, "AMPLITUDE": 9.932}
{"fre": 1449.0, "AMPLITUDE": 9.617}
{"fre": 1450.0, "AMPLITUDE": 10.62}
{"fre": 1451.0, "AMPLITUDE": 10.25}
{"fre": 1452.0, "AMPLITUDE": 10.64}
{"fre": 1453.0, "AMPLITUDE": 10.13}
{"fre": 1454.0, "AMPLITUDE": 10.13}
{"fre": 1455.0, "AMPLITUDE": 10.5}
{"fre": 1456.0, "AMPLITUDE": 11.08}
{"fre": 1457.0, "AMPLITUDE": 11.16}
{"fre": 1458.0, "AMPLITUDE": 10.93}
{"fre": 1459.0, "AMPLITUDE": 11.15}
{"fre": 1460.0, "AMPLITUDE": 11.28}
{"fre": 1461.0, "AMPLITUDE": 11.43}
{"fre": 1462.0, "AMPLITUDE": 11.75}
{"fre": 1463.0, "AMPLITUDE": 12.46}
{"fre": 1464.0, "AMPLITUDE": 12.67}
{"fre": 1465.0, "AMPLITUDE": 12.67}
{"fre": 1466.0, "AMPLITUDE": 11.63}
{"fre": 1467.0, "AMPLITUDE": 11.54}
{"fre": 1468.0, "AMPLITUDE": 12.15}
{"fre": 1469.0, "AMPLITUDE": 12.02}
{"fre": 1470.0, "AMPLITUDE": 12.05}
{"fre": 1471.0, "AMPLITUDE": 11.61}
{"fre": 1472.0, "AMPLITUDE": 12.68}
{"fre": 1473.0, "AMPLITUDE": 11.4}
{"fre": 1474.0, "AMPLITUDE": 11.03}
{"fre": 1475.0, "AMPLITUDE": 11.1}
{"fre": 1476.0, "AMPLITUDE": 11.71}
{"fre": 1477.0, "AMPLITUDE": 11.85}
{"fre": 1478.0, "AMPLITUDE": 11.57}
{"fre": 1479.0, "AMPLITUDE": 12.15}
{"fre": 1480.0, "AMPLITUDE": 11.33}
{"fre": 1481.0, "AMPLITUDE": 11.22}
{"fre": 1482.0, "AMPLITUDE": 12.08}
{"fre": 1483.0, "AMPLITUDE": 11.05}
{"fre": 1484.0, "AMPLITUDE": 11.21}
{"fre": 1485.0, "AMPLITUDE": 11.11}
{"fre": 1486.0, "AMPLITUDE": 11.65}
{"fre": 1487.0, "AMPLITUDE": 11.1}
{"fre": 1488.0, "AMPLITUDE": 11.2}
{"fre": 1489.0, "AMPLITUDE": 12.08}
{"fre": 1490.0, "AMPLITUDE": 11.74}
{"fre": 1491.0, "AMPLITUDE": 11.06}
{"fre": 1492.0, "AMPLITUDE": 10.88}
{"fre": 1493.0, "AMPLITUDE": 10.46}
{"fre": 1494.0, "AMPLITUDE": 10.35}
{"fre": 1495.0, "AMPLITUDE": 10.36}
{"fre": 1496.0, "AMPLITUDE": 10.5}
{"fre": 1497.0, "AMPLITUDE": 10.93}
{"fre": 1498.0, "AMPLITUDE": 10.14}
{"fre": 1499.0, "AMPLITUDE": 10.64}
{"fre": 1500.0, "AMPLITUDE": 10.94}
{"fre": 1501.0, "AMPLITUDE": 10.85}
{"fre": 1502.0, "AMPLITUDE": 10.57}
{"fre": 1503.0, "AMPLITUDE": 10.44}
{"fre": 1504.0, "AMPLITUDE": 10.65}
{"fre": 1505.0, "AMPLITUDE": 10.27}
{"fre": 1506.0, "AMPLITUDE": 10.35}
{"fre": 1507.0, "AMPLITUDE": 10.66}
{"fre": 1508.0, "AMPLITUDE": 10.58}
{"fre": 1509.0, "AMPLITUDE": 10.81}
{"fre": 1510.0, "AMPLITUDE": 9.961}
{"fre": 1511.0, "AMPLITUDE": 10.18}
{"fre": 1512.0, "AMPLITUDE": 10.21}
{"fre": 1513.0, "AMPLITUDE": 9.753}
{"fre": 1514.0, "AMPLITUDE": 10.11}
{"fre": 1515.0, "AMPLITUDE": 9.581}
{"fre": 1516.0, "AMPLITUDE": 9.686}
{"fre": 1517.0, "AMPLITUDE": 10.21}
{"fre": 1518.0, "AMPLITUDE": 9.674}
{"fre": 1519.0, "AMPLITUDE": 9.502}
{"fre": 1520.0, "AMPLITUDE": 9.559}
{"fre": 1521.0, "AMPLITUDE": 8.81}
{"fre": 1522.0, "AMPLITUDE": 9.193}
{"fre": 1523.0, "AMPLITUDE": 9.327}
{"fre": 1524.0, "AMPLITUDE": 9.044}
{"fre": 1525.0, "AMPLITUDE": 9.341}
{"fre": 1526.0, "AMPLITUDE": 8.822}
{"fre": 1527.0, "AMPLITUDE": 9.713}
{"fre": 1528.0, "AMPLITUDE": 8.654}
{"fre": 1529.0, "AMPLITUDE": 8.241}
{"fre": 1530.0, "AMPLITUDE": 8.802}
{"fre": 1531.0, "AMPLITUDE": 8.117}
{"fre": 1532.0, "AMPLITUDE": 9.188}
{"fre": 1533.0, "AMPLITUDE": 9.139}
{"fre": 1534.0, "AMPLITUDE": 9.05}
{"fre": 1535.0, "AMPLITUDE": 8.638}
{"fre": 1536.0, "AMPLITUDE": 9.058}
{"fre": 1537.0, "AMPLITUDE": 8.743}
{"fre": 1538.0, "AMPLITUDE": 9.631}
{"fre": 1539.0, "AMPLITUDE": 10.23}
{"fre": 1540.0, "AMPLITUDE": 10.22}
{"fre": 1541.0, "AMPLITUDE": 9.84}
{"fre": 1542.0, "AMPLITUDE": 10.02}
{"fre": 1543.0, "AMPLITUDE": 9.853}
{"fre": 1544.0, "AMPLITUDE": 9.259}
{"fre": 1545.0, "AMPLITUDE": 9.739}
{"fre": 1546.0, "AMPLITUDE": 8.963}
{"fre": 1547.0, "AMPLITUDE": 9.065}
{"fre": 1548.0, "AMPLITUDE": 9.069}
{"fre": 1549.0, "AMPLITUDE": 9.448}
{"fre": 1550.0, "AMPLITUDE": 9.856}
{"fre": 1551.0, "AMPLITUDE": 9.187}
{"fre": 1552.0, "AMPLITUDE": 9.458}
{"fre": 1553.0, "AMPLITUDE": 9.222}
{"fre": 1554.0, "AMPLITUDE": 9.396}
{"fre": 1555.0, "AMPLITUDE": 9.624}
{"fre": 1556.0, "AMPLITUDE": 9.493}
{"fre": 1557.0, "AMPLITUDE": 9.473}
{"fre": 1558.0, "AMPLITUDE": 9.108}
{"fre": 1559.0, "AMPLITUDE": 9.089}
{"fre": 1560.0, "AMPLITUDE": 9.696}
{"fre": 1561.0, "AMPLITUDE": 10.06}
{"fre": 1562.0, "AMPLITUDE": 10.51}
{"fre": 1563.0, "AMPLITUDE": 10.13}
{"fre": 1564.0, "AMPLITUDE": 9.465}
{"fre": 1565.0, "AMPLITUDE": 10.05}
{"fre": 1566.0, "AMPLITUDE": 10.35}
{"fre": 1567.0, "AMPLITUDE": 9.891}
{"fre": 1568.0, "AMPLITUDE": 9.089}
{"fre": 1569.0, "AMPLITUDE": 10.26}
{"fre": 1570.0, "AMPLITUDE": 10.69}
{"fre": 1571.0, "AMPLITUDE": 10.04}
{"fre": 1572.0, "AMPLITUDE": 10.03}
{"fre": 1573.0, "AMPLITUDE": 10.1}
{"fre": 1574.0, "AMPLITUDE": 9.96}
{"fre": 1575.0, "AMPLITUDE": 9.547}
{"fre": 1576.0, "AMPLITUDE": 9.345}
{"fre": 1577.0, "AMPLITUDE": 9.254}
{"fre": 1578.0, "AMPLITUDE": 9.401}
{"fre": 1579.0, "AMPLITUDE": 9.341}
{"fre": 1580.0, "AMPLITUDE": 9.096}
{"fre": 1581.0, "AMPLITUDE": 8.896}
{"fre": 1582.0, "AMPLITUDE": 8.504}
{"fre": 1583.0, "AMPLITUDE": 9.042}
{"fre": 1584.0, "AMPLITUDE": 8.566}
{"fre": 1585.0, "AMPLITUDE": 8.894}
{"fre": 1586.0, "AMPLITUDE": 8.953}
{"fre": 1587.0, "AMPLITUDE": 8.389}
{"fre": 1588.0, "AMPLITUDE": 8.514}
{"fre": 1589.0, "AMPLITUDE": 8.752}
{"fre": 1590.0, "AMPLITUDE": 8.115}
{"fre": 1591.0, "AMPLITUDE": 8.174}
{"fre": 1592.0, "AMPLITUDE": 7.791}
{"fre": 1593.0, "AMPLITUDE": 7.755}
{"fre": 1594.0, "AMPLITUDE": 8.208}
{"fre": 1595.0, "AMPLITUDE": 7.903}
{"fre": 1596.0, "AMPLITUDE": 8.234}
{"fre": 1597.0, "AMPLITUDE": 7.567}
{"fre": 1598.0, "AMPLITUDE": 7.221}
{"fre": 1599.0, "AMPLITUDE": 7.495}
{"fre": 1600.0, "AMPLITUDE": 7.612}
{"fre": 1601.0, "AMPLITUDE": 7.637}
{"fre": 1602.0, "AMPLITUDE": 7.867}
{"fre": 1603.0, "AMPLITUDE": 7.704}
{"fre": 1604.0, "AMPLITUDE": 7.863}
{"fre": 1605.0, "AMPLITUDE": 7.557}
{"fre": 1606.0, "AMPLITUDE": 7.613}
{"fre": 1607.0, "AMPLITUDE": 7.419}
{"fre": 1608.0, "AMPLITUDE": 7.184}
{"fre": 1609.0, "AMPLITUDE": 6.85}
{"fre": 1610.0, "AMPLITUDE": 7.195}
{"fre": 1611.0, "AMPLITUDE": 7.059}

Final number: 1.4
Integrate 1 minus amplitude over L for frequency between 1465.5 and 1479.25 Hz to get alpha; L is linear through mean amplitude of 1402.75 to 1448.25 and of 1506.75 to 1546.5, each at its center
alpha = -4.0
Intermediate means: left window 8.73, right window 9.5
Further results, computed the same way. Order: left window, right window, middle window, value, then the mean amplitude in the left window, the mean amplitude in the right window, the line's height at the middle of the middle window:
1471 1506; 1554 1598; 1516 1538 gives 2.5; 11.1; 9.17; 10.3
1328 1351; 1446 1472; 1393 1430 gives 4.5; 5.28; 11.2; 8.83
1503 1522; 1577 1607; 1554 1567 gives -1.2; 10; 8.23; 8.94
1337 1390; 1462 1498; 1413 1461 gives 0.8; 6.44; 11.5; 9.62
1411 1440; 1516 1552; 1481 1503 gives -4.6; 8.71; 9.3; 9.07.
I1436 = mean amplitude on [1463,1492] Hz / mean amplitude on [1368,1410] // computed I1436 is 1.6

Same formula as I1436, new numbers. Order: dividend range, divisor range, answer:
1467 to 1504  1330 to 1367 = 1.96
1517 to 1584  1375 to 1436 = 1.21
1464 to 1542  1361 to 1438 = 1.36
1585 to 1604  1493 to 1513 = 0.77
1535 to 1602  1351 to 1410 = 1.31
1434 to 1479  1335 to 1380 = 1.76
